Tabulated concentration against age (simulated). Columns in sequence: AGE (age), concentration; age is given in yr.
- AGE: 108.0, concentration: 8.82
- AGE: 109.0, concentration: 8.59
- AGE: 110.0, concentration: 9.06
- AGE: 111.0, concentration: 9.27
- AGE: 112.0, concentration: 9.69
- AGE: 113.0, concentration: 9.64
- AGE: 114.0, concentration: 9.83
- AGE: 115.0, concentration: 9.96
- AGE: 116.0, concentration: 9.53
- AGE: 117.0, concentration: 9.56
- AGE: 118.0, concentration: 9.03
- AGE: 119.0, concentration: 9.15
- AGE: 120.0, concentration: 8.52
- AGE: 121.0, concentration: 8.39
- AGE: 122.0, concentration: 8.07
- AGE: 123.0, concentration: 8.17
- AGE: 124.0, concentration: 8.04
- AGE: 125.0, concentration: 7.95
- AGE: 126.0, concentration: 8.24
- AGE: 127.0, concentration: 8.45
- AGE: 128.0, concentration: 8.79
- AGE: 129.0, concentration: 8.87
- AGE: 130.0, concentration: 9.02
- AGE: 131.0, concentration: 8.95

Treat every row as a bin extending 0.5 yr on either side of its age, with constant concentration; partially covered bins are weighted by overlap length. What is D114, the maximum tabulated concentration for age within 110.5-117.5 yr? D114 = 9.96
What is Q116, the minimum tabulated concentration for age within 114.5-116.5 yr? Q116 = 9.53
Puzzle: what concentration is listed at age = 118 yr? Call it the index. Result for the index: 9.03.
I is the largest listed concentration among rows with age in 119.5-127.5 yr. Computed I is 8.52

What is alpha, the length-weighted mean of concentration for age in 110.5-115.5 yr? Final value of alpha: 9.68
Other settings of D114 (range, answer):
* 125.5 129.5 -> 8.87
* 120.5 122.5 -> 8.39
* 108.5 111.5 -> 9.27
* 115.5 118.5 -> 9.56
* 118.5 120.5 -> 9.15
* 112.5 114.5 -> 9.83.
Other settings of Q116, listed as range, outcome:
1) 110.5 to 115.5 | 9.27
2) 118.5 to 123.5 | 8.07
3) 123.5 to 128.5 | 7.95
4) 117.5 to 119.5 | 9.03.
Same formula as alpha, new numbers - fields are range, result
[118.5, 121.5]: 8.69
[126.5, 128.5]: 8.62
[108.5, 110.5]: 8.82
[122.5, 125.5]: 8.05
